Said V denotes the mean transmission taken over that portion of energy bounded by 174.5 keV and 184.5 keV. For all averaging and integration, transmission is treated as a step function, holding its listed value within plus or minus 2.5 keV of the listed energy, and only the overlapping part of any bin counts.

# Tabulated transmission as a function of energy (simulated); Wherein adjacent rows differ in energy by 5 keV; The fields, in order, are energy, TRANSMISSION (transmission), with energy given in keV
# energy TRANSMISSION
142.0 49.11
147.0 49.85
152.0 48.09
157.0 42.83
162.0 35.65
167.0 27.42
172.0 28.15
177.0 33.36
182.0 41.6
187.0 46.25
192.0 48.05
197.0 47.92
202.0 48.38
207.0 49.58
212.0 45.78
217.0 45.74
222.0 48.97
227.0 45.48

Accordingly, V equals 37.5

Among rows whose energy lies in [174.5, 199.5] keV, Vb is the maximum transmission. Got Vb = 48.05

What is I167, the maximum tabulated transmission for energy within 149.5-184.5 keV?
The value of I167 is 48.09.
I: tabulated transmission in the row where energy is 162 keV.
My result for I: 35.65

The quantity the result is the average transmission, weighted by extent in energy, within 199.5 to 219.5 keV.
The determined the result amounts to 47.4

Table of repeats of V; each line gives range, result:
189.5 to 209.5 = 48.5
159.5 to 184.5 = 33.2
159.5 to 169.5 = 31.5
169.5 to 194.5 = 39.5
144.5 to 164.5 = 44.1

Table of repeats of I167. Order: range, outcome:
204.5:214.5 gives 49.58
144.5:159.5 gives 49.85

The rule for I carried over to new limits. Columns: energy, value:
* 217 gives 45.74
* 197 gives 47.92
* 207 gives 49.58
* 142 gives 49.11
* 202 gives 48.38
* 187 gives 46.25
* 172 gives 28.15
